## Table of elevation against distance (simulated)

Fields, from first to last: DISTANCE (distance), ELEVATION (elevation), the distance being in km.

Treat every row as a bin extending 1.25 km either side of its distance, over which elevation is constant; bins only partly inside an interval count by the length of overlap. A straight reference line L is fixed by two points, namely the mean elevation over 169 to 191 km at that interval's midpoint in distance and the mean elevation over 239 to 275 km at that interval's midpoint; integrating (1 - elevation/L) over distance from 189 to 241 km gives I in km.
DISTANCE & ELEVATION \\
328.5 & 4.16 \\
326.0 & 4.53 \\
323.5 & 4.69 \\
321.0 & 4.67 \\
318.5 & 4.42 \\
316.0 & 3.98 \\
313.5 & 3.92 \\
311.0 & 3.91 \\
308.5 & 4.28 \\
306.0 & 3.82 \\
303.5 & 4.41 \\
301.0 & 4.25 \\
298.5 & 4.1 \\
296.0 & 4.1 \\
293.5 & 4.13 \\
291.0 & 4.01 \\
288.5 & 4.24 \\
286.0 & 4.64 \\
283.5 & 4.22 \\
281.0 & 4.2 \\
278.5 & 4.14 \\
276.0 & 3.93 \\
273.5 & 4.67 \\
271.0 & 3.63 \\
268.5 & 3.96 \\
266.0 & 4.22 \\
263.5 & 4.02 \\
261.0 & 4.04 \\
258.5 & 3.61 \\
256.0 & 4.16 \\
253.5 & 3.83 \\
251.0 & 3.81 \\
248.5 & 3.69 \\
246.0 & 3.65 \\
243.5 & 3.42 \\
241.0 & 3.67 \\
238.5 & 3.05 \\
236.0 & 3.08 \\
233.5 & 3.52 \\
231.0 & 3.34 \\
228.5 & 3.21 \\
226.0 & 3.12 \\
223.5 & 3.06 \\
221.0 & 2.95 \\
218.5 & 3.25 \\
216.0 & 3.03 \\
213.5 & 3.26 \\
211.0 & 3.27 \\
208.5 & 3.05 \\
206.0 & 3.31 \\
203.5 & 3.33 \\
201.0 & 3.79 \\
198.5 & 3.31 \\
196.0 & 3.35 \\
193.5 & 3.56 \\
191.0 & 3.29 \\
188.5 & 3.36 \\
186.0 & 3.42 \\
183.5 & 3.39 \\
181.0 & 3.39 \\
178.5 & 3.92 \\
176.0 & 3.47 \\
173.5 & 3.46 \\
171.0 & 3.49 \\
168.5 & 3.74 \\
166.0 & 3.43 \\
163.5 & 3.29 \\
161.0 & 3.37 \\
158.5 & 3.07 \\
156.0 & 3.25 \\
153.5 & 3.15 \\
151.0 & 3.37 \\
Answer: 5.51 km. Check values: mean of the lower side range 3.48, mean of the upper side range 3.87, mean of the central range 3.27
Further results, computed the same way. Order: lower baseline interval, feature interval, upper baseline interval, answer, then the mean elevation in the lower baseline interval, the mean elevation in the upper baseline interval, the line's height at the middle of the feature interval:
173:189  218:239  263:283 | 3.5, 3.49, 4.1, 3.81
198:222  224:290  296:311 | -1.6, 3.26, 4.14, 3.7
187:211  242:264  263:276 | 0.7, 3.37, 4.09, 3.92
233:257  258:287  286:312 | -1.8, 3.58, 4.15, 3.87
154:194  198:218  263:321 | 1.9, 3.42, 4.15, 3.63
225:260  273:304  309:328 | -1.8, 3.52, 4.3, 3.99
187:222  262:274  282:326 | -0.5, 3.3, 4.23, 3.89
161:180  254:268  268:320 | -0.1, 3.53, 4.15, 3.98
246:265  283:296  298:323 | -0.5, 3.87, 4.19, 4.07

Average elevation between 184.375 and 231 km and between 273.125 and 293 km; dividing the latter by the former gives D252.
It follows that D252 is 1.3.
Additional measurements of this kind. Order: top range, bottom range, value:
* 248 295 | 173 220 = 1.20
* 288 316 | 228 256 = 1.17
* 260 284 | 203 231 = 1.29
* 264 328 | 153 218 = 1.24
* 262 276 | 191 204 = 1.18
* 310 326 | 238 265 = 1.15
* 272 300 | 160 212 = 1.23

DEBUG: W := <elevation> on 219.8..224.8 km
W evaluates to 3.01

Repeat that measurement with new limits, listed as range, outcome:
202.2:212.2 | 3.24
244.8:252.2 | 3.72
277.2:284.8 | 4.19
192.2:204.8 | 3.47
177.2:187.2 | 3.53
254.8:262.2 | 3.93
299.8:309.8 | 4.19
